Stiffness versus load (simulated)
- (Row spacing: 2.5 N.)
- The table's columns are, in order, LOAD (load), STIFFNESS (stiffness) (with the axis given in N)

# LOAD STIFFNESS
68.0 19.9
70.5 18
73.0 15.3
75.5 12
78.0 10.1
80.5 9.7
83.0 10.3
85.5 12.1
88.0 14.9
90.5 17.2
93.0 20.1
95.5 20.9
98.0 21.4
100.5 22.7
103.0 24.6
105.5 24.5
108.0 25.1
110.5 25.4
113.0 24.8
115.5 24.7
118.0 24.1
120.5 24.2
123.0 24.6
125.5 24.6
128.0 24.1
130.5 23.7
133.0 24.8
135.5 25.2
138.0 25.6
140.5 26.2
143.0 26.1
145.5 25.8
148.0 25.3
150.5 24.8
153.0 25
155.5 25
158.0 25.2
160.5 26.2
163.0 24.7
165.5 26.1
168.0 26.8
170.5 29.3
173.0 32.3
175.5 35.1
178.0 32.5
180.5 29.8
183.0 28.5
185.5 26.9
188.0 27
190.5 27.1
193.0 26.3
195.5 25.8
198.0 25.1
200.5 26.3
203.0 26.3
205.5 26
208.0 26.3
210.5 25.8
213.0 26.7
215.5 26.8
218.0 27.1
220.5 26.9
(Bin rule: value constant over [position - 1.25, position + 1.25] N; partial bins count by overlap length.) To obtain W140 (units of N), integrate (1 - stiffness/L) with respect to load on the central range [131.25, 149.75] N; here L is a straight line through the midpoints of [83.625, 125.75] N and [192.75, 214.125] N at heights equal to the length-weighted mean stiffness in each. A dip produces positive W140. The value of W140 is -1.7 N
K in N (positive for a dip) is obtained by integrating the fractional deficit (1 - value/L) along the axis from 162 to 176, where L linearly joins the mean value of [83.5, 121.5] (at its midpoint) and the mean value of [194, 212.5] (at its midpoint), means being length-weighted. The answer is -2.47 N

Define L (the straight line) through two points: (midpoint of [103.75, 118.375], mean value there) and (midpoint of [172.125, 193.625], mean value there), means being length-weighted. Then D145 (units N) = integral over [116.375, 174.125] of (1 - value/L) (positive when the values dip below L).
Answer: 3.1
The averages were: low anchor 24.8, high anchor 29.5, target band 25.6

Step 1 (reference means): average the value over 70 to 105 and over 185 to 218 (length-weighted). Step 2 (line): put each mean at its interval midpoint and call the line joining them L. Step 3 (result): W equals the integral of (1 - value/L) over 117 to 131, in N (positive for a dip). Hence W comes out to -3.3 N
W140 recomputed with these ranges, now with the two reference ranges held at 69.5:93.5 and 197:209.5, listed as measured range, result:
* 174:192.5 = -4.3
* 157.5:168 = -1.8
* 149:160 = -2.1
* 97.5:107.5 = -4.9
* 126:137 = -3.3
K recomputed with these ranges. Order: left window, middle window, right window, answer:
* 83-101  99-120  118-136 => -3.4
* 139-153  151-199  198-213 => -3.2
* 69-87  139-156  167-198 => -1.5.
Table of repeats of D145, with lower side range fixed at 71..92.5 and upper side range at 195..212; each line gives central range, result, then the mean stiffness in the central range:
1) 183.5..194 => -1.1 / 27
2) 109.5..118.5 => -4.5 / 24.8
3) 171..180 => -3.8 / 32.7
